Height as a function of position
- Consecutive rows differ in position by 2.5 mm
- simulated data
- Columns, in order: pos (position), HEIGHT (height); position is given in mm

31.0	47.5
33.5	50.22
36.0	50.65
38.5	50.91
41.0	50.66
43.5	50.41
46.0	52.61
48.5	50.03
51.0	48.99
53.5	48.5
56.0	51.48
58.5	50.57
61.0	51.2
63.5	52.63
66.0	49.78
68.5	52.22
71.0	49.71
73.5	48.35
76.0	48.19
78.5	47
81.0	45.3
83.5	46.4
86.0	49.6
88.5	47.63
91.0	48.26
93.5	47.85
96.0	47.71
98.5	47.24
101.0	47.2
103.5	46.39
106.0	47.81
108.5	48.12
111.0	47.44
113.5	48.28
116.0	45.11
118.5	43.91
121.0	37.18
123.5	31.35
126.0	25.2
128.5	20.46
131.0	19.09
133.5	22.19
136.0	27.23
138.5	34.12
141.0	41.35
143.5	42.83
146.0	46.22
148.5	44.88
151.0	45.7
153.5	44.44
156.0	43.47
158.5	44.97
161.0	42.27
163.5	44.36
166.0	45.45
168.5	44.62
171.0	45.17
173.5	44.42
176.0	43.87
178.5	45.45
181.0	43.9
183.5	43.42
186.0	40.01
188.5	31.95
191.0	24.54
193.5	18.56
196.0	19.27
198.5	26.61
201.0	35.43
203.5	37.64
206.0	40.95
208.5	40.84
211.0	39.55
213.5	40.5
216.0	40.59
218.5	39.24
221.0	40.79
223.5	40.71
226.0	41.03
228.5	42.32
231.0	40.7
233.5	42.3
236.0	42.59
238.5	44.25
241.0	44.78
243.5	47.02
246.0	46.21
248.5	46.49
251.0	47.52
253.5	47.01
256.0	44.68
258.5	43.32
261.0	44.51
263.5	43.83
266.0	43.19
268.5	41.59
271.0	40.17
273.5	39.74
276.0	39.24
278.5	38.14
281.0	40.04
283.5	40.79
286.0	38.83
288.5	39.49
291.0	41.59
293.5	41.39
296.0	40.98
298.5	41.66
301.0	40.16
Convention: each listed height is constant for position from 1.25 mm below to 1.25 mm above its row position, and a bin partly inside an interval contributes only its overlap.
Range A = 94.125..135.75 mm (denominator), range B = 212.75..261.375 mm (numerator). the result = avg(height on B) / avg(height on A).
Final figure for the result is 1.11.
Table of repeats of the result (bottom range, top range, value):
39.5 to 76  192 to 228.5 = 0.71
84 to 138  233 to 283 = 1.08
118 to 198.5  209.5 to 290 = 1.14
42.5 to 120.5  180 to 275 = 0.82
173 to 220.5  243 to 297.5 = 1.16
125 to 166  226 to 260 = 1.20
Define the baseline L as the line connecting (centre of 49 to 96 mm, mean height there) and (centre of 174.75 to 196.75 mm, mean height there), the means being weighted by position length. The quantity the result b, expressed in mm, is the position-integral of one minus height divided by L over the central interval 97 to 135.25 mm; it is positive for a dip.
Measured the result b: 4.83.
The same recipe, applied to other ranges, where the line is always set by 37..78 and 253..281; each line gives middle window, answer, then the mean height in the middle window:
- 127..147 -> 6.7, 31.4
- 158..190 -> 2.0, 42.9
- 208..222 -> 1.2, 40.2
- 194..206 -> 3.9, 30.2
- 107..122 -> 0.9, 45.2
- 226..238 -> 0.4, 42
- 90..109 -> 0.4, 47.5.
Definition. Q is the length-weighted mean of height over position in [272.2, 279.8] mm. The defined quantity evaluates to 39.1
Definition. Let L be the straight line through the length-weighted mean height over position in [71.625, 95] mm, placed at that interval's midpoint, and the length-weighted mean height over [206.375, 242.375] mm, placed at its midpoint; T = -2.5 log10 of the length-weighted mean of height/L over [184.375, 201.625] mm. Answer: 0.46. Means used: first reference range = 47.7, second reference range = 41.4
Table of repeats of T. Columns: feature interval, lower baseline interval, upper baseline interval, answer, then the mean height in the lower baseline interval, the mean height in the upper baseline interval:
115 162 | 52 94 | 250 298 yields 0.26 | 49.1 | 41.9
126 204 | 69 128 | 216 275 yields 0.19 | 45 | 43.1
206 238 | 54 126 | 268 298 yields 0.03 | 46.9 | 40.2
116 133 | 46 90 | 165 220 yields 0.41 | 49.4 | 37.8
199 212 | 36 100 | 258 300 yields 0.15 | 49.3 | 41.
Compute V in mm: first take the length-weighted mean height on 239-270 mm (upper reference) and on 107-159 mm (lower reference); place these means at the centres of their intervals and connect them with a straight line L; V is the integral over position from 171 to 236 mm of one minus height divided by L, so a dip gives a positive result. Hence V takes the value 6.3 mm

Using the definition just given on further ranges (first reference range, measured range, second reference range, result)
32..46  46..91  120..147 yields -4.8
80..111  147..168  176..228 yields -1.6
